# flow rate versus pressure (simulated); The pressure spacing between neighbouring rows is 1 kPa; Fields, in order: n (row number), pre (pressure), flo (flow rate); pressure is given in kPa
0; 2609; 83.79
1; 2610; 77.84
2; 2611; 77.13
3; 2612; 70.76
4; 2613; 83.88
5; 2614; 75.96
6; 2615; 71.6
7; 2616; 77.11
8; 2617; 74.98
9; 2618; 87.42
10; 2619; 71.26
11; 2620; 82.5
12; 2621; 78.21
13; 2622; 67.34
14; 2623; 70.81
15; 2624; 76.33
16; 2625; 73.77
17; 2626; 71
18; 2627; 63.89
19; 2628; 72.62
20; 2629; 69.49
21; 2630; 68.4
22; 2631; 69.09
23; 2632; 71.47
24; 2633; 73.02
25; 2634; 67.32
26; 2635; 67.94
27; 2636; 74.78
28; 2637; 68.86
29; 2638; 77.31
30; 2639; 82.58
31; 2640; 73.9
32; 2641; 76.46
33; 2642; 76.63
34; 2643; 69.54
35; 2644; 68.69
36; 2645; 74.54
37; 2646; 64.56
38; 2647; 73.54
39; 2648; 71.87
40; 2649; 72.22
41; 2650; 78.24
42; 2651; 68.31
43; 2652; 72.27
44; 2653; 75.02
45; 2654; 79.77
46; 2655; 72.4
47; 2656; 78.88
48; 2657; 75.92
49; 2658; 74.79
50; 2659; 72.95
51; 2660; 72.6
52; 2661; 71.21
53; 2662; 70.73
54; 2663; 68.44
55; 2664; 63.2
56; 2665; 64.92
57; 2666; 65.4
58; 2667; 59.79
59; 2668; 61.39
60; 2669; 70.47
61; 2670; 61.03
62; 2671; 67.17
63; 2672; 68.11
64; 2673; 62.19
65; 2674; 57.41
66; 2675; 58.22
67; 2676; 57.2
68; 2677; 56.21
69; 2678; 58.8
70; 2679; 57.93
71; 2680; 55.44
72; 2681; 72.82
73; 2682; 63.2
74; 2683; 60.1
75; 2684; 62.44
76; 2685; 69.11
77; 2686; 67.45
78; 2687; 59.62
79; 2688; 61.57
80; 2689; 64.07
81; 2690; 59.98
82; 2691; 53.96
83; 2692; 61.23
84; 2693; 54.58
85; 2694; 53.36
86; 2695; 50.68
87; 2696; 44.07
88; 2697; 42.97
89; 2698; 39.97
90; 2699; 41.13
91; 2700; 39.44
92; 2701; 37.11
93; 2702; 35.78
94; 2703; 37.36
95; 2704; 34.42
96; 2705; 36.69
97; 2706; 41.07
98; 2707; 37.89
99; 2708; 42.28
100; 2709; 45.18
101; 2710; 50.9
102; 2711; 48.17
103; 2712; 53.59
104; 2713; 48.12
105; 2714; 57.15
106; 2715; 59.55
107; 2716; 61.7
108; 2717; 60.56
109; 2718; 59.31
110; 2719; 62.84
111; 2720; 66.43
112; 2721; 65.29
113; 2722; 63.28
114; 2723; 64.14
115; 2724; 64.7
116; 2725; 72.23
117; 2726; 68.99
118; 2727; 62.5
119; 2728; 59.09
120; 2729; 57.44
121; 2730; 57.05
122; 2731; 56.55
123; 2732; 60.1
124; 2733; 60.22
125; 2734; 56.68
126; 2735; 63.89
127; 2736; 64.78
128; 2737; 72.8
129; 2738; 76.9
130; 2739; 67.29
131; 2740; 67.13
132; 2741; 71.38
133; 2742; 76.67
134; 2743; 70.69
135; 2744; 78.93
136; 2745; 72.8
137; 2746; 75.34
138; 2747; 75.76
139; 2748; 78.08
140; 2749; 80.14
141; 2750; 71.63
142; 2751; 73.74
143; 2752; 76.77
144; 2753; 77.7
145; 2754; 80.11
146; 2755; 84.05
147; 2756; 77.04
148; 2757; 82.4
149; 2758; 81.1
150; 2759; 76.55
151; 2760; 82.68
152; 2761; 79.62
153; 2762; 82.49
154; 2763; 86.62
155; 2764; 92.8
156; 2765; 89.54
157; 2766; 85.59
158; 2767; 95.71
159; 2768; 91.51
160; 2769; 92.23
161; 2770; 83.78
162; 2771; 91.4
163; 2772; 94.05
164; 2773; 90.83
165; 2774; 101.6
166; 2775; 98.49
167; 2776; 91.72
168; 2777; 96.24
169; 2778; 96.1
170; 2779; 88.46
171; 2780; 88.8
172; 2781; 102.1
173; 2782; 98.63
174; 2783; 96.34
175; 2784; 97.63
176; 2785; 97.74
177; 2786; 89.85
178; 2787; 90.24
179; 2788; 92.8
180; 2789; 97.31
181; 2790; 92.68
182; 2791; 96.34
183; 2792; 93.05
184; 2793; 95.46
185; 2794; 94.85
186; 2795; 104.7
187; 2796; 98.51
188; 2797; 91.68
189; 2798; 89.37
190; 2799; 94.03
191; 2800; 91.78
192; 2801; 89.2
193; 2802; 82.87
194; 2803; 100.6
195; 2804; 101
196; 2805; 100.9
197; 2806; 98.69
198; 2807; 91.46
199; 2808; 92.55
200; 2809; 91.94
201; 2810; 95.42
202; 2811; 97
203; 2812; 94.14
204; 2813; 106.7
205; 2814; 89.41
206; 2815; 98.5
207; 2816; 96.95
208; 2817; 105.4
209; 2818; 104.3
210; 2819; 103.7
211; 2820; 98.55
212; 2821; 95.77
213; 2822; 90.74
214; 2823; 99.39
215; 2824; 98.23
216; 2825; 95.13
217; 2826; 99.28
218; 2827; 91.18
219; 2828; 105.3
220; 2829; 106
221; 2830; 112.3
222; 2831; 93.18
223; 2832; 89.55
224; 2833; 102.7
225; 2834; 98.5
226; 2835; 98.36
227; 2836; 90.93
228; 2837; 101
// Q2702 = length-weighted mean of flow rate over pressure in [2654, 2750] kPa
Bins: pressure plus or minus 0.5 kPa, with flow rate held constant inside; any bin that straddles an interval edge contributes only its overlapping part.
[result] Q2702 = 60.8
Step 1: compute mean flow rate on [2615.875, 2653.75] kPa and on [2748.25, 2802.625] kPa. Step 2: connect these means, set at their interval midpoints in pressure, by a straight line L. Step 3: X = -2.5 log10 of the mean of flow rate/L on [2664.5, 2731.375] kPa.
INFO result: 0.39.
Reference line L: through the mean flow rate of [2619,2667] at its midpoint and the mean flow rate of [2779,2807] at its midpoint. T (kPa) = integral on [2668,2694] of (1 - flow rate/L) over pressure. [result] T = 5.5 kPa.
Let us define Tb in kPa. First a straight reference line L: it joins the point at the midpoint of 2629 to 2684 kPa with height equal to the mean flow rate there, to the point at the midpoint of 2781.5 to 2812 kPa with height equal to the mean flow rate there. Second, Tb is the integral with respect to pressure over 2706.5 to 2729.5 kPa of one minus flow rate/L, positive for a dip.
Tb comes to 6.4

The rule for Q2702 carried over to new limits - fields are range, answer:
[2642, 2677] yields 68.8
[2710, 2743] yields 62.6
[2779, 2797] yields 95.4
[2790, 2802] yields 93.9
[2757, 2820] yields 93.6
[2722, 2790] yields 80.2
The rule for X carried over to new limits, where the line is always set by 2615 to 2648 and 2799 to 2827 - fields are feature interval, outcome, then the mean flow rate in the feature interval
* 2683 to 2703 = 0.47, 52.4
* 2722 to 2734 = 0.35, 61.9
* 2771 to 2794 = -0.03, 94.8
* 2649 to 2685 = 0.16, 66.8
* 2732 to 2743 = 0.27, 67.6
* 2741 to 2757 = 0.15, 76.6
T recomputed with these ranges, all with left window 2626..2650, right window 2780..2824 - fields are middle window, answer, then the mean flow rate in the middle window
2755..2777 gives 0.6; 88.1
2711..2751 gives 9.4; 65.6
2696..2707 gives 5.7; 38.8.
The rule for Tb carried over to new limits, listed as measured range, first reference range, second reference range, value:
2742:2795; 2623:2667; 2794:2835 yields 1.70 kPa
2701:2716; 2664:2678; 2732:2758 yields 5.02 kPa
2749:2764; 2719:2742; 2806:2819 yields -0.97 kPa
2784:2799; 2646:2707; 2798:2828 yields -0.65 kPa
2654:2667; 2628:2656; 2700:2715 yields -1.28 kPa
